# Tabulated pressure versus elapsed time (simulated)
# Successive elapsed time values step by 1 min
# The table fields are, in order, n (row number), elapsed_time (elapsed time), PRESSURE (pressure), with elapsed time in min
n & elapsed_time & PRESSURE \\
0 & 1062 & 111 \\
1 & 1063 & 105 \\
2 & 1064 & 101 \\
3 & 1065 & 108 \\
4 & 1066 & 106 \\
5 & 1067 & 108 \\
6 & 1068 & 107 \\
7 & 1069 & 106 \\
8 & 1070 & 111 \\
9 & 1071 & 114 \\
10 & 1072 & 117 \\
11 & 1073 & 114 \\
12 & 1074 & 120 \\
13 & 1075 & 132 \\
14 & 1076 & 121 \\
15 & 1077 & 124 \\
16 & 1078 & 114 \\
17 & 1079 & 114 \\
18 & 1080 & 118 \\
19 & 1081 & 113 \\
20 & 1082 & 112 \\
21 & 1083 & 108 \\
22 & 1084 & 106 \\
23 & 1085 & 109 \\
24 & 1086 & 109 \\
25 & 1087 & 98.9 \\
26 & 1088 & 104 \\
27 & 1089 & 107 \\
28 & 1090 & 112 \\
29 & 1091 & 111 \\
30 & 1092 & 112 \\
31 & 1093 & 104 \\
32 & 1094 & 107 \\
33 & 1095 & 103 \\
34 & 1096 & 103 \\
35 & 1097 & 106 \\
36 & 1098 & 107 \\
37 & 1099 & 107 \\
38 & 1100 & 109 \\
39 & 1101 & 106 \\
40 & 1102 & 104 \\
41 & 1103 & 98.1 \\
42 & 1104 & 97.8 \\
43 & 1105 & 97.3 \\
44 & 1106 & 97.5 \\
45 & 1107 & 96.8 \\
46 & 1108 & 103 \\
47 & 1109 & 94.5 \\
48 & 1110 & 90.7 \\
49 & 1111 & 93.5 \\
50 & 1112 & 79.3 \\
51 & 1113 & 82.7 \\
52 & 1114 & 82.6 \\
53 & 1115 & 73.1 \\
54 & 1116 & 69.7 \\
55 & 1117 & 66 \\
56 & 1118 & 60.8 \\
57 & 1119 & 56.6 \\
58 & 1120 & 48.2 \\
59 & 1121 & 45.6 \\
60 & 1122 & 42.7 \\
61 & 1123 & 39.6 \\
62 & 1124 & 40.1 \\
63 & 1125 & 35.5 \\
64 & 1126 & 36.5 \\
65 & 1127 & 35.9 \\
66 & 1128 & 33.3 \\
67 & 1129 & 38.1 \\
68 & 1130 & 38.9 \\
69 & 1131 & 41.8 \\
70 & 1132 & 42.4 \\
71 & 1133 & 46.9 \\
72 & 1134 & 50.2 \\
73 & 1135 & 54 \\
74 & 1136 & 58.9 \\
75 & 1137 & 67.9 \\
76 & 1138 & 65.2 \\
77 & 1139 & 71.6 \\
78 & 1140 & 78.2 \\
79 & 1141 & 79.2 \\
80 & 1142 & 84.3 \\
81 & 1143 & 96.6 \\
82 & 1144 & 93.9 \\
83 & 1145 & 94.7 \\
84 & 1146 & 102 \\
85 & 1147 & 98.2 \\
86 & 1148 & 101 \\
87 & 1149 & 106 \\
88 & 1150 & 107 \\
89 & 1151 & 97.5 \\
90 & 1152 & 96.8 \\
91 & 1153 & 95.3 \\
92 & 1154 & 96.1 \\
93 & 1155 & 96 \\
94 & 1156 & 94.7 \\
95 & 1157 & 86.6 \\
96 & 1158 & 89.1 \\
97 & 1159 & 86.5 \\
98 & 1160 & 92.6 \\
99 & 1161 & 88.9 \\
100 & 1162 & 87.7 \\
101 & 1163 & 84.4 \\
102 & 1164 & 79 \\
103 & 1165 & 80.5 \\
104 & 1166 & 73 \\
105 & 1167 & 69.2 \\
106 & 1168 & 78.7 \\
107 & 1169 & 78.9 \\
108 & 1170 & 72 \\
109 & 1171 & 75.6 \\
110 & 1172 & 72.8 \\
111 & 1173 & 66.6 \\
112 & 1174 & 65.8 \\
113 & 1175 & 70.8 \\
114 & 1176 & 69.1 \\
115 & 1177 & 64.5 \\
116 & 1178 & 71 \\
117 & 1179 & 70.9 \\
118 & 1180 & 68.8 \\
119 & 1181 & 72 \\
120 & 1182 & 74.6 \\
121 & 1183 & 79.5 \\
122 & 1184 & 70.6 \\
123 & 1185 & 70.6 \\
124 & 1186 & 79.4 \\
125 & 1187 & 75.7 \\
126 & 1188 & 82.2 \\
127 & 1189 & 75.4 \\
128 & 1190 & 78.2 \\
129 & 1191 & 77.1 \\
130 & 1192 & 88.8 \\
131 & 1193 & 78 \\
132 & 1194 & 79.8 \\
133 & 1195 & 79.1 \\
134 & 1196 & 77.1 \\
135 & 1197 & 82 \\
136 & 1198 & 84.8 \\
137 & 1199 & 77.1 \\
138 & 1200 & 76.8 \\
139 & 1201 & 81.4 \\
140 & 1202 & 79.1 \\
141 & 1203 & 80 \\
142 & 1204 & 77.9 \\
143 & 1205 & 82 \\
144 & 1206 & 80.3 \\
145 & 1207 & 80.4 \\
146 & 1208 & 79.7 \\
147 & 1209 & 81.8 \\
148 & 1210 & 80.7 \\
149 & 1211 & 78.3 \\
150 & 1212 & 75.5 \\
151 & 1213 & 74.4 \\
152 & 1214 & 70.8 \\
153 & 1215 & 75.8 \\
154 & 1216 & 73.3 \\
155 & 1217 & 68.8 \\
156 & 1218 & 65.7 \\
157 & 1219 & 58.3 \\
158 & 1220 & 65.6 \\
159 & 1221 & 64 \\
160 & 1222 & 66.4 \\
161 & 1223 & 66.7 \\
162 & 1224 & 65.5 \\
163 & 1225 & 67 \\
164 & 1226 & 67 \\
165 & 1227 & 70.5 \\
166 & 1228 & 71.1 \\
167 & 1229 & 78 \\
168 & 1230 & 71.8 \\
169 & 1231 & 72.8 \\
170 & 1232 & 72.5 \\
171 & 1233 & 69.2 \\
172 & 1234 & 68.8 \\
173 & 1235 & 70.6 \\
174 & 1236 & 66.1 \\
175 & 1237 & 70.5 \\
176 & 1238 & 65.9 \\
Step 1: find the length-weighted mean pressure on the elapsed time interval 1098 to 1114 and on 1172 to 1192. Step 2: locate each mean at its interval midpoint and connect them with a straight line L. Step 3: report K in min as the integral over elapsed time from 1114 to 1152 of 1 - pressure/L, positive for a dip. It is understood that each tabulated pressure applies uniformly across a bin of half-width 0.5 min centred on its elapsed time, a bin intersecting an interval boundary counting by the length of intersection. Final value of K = 9.57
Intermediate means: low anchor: 97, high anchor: 73.2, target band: 65.5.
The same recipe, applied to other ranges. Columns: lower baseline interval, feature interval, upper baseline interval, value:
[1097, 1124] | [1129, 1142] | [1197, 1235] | 3.6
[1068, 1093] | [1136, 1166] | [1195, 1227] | 1.0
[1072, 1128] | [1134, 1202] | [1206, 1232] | -0.2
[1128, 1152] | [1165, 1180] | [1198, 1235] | 0.5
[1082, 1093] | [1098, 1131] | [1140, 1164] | 9.8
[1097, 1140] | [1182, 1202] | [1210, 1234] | -2.4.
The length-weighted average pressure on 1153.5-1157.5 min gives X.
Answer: 93.3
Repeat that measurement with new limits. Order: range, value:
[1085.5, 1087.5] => 104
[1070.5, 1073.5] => 115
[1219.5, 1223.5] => 65.7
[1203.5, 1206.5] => 80.1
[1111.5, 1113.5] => 81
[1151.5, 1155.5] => 96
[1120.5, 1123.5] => 42.6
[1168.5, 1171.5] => 75.5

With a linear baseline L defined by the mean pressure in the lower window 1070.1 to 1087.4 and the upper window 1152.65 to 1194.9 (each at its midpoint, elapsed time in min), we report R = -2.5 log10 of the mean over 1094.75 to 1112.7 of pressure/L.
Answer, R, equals 0.06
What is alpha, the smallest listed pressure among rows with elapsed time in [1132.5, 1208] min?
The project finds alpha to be 46.9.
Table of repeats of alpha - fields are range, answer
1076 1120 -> 48.2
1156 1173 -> 66.6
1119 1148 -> 33.3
